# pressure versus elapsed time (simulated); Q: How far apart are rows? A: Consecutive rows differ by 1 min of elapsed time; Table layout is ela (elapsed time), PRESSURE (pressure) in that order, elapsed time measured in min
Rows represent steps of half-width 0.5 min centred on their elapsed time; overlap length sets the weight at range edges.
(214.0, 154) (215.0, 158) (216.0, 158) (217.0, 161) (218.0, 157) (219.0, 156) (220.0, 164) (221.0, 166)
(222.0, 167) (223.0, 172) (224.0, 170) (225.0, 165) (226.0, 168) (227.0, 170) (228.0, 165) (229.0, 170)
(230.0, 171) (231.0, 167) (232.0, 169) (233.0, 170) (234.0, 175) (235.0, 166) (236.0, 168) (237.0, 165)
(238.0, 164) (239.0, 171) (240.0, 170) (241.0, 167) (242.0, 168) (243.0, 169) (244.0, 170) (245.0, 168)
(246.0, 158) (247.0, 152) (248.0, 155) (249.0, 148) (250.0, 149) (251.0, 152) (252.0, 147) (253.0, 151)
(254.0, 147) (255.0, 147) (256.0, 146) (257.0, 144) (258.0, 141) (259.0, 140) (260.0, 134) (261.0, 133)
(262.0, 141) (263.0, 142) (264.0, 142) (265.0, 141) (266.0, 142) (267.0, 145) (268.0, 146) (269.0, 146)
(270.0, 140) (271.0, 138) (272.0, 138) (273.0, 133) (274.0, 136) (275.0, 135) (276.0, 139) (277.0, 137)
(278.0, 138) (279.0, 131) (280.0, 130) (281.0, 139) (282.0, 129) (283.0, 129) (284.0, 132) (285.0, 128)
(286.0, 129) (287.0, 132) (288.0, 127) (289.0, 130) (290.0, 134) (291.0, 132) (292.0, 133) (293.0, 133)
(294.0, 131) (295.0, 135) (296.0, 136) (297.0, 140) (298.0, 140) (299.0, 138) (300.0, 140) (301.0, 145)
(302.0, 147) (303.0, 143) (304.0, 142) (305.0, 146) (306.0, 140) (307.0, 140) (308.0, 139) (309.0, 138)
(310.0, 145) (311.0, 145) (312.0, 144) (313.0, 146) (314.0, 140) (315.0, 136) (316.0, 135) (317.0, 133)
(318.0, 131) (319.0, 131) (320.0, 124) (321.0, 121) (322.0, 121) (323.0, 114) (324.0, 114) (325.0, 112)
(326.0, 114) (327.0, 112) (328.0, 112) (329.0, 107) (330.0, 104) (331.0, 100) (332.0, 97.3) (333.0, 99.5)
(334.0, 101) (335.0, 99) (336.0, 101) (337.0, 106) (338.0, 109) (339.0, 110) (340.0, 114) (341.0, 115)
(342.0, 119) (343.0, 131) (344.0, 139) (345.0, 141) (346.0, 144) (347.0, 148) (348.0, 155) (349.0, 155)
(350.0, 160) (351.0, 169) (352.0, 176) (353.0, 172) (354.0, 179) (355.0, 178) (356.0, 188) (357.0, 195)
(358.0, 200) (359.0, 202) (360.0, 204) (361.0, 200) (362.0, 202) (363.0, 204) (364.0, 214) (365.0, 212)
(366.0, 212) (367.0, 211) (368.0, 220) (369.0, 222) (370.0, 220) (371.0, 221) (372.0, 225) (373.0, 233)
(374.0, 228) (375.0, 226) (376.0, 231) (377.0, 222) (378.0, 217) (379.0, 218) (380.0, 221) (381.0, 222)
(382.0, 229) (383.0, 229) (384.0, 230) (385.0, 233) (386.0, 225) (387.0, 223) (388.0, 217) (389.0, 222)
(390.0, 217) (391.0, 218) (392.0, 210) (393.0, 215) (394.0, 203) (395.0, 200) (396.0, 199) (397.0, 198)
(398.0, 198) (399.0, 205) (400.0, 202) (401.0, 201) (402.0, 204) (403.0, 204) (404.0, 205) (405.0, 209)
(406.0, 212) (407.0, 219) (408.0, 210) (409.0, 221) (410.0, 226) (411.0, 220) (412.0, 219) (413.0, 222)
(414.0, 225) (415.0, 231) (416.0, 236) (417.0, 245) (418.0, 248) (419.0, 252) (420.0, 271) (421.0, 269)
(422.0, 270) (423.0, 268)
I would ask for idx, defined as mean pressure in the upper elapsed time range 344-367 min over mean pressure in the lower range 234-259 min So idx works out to 1.15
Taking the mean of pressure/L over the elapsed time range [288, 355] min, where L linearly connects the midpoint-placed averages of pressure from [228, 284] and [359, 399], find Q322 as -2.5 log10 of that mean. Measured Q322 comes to 0.37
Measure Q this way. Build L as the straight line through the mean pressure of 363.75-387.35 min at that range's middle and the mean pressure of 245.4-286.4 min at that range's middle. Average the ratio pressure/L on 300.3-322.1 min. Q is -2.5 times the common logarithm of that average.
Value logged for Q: 0.25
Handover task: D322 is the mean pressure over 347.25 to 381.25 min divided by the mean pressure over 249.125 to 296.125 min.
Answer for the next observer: 1.47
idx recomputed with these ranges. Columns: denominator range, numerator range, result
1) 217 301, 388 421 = 1.47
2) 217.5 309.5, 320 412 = 1.22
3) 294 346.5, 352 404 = 1.67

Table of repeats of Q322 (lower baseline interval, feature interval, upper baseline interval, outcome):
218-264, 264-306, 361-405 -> 0.275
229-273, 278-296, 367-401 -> 0.283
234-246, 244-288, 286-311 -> 0.097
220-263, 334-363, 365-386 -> 0.344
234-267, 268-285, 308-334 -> 0.050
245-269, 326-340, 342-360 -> 0.472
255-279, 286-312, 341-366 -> 0.109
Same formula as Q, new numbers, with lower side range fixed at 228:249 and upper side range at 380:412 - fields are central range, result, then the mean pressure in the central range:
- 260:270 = 0.226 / 142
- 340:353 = 0.338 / 146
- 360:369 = -0.028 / 210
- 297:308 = 0.292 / 142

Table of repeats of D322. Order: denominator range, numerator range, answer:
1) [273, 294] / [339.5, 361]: 1.22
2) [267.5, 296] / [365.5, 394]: 1.65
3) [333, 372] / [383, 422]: 1.32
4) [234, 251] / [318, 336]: 0.68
